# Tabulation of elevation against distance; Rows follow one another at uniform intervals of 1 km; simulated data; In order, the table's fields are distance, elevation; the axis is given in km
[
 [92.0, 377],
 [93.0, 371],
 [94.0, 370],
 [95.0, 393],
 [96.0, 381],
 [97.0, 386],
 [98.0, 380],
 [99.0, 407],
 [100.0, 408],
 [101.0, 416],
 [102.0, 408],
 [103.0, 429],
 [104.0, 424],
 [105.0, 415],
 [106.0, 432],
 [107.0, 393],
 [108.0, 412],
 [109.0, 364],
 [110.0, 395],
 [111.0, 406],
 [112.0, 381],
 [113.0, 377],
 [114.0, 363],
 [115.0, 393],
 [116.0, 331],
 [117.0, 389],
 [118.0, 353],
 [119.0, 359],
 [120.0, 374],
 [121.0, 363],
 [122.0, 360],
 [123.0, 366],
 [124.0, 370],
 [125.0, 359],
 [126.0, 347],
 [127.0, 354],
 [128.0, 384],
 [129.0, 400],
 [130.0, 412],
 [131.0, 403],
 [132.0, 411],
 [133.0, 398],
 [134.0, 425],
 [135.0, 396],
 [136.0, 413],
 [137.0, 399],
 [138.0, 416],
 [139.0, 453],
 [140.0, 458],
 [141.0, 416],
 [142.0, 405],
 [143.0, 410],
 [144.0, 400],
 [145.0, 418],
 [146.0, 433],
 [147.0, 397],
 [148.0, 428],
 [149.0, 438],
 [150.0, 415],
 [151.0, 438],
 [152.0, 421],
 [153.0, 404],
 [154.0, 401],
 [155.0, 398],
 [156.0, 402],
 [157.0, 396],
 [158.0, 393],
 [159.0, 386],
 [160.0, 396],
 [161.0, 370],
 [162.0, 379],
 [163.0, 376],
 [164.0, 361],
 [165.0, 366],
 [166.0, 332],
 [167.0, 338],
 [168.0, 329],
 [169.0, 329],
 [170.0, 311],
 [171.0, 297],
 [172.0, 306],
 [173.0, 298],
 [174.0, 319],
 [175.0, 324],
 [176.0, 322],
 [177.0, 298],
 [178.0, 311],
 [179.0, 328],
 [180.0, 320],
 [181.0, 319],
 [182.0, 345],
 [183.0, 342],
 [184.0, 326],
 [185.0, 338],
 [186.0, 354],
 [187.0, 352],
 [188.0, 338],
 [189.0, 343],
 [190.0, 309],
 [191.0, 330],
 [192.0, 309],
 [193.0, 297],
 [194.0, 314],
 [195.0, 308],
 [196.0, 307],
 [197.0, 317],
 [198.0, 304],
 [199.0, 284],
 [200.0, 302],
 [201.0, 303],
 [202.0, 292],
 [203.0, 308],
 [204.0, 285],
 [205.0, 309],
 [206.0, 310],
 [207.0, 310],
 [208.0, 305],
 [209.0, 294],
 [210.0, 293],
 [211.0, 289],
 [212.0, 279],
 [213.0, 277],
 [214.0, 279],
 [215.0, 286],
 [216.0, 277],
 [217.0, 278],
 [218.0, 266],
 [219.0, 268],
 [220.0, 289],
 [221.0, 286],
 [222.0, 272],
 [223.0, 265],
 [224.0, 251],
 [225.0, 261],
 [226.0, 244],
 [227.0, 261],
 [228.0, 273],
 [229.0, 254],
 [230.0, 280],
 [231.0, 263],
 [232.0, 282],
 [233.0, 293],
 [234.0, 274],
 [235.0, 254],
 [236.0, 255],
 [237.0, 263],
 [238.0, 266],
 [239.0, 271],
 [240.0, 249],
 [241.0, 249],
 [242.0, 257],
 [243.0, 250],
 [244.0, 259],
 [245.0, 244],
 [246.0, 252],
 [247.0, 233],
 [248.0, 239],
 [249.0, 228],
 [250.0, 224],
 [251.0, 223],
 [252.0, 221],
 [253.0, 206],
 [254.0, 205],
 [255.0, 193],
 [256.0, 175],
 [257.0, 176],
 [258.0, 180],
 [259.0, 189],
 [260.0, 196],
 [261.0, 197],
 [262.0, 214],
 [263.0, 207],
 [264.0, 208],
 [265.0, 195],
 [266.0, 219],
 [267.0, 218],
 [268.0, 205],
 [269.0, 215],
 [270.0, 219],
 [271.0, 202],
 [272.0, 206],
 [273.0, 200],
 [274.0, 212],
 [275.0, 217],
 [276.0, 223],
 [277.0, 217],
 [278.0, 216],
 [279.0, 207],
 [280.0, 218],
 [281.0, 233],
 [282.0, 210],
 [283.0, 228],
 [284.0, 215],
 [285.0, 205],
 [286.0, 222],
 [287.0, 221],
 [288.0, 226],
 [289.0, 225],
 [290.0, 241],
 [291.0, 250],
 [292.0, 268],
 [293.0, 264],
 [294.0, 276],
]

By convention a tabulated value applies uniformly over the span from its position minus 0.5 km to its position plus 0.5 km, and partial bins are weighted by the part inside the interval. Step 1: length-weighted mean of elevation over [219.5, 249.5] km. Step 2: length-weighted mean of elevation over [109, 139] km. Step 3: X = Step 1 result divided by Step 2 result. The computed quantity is 0.7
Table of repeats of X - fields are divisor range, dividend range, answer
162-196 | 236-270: 0.68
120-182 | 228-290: 0.60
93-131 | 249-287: 0.54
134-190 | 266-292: 0.59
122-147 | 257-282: 0.52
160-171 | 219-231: 0.76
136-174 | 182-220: 0.79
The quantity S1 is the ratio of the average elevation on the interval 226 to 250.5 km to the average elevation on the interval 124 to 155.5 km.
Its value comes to 0.63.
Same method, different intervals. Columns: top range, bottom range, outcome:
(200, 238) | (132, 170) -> 0.70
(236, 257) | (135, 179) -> 0.62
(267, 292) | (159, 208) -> 0.67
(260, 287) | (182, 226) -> 0.71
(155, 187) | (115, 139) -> 0.90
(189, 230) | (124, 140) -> 0.72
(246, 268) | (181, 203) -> 0.65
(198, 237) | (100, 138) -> 0.72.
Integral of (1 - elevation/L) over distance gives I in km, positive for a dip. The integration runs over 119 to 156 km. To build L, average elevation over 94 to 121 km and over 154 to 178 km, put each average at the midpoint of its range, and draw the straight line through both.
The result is -3.3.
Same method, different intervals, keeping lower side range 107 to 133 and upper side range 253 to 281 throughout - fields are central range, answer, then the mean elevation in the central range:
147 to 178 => -3.4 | 365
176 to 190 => -1.2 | 331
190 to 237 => -3.1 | 286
